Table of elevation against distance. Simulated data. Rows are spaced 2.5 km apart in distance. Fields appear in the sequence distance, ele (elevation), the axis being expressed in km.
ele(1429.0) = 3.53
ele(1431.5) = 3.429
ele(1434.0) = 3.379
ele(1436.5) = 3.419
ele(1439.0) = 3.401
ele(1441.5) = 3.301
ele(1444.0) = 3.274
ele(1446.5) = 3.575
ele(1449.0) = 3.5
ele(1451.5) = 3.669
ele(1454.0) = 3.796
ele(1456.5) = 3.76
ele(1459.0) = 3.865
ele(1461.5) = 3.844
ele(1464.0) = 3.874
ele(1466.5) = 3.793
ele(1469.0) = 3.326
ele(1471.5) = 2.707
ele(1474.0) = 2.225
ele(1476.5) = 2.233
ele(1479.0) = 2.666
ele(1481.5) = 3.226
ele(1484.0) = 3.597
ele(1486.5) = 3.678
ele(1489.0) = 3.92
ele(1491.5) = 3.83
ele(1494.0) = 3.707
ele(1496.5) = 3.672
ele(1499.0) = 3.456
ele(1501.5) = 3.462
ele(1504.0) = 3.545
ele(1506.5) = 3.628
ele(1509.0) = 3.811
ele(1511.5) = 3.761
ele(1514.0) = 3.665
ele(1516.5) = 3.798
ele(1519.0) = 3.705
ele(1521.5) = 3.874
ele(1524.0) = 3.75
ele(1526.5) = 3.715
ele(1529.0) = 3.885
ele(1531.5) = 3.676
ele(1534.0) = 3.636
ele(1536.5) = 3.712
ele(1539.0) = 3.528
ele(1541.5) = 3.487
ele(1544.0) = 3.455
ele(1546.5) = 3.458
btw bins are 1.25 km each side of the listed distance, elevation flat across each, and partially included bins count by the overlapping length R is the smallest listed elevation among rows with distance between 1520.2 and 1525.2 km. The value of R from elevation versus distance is 3.75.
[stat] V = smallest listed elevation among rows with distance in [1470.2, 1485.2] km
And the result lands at 2.225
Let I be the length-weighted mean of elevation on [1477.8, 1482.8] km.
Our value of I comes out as 2.96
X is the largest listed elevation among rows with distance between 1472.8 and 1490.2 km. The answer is 3.92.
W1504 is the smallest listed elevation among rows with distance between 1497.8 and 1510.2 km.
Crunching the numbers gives 3.456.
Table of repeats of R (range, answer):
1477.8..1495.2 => 2.666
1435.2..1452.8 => 3.274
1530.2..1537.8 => 3.636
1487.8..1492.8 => 3.83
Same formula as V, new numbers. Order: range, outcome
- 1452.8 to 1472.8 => 2.707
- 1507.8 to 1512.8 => 3.761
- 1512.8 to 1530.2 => 3.665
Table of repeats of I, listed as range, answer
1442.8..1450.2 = 3.45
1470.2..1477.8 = 2.4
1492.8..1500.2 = 3.61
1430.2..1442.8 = 3.39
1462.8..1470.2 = 3.67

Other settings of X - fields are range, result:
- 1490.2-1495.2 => 3.83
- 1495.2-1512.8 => 3.811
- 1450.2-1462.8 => 3.865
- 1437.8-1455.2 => 3.796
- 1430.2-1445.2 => 3.429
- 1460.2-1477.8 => 3.874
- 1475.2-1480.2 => 2.666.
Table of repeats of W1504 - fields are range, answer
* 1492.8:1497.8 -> 3.672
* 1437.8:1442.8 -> 3.301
